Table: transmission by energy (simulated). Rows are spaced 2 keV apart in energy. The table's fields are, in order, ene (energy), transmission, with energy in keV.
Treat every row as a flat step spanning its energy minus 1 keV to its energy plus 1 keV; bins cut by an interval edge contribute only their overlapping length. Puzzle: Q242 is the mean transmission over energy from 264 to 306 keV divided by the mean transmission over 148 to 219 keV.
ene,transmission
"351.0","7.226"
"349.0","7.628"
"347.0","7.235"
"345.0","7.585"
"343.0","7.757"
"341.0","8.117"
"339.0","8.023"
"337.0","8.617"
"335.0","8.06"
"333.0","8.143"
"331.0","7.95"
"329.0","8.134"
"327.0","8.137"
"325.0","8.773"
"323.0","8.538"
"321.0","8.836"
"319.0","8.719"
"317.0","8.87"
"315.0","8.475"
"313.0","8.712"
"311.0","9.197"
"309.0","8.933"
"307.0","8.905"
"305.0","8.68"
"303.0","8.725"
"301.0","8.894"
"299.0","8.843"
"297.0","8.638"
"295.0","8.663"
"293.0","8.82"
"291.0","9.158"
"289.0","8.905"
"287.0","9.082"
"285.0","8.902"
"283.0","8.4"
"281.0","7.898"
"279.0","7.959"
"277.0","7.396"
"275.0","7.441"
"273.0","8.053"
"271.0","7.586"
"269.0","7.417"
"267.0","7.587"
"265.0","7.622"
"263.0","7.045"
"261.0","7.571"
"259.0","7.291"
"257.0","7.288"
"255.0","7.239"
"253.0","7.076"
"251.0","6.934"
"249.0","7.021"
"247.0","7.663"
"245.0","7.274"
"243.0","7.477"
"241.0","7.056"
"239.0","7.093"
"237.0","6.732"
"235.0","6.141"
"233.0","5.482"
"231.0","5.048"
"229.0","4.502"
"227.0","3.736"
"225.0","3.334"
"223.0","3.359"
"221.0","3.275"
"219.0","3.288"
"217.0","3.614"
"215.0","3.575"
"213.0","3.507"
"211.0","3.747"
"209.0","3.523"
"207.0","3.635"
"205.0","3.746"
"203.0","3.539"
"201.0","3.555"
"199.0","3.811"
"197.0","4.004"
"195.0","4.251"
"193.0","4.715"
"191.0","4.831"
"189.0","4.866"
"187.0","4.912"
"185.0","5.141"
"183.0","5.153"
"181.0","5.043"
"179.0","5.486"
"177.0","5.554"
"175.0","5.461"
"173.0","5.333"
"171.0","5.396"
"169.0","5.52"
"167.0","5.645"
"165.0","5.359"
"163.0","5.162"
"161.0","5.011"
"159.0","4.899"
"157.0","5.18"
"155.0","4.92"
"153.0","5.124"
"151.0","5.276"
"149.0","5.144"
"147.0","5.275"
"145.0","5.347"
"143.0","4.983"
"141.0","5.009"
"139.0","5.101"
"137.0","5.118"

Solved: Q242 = 1.79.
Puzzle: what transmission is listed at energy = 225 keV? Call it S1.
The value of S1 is 3.334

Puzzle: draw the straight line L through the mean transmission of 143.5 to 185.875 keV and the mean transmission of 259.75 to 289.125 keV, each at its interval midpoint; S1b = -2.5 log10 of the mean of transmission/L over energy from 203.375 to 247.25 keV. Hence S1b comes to 0.38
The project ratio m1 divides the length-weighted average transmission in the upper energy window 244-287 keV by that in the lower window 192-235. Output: 1.94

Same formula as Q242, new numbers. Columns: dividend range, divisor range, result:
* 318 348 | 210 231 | 2.23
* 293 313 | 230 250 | 1.32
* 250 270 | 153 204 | 1.49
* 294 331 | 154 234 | 1.93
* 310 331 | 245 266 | 1.18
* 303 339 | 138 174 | 1.64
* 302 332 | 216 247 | 1.65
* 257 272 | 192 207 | 1.89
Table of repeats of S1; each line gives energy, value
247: 7.663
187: 4.912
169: 5.52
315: 8.475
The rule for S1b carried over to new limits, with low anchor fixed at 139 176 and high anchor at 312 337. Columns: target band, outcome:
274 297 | -0.10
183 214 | 0.40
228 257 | 0.04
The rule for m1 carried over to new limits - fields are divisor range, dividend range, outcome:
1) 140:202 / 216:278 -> 1.26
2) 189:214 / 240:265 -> 1.84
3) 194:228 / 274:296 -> 2.33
